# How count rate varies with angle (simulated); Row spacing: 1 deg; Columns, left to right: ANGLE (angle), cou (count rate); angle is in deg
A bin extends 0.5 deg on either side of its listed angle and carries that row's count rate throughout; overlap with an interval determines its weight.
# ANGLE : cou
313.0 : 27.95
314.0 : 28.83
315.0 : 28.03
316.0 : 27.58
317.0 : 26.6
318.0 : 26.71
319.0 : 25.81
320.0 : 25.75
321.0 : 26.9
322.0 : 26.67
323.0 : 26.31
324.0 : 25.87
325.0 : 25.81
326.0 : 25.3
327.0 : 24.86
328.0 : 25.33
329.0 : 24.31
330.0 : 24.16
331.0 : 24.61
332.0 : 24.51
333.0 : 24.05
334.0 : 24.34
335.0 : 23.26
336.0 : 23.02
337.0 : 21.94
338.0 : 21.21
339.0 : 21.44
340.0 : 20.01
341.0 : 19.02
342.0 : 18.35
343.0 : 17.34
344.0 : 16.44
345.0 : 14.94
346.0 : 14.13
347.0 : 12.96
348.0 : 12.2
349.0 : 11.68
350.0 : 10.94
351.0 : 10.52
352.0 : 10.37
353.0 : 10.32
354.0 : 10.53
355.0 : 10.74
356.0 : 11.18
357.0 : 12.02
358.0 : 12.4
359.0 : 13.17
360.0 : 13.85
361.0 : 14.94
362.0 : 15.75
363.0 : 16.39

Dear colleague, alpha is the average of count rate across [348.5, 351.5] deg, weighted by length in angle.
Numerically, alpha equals 11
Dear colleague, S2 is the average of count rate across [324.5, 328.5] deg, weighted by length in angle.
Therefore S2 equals 25.3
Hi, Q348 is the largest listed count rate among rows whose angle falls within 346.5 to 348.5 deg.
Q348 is 12.96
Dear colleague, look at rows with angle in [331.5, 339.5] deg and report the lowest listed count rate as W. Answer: 21.21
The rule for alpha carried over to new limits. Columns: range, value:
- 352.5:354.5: 10.4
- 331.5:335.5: 24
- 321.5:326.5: 26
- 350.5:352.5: 10.4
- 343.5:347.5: 14.6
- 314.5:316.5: 27.8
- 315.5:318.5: 27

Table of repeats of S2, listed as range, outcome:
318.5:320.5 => 25.8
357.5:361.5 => 13.6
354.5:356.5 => 11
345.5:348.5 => 13.1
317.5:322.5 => 26.4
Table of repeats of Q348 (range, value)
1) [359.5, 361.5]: 14.94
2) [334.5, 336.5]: 23.26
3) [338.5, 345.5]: 21.44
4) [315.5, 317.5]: 27.58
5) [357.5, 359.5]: 13.17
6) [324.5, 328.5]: 25.81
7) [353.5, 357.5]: 12.02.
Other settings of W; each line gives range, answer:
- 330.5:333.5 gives 24.05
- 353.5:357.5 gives 10.53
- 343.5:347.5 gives 12.96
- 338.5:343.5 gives 17.34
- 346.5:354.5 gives 10.32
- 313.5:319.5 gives 25.81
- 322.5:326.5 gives 25.3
